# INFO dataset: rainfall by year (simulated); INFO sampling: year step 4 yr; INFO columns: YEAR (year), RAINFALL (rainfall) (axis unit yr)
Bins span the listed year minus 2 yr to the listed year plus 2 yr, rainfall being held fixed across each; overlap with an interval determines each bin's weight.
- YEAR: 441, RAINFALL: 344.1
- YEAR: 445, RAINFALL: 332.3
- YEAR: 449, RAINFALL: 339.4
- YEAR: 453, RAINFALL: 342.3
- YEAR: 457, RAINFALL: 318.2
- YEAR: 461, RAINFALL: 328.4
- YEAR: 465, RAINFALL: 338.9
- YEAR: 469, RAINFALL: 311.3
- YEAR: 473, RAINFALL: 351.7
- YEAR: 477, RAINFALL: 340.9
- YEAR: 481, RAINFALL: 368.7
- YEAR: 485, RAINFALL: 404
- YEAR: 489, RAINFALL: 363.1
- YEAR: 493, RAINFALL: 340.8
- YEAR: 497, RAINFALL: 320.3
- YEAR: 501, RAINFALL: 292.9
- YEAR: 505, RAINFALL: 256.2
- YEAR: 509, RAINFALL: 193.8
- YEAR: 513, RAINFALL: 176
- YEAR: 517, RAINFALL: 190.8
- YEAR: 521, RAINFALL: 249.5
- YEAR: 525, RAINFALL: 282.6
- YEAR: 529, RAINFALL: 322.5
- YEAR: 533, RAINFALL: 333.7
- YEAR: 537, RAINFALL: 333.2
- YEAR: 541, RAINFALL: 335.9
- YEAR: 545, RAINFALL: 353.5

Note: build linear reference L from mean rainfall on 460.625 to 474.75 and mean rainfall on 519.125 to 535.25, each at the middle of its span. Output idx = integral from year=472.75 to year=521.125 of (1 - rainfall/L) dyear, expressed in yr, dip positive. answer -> 3.3 yr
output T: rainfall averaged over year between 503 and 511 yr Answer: 225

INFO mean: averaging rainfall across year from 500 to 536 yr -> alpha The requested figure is 256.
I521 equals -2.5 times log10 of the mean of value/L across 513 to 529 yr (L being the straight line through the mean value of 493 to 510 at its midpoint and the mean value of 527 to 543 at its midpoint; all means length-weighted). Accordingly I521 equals 0.27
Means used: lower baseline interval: 279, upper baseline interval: 331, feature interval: 243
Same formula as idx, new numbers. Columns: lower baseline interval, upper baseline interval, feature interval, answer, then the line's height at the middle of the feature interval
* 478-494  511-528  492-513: 2.5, 301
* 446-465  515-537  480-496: -3.0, 309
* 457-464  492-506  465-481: -1.0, 319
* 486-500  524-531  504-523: 6.5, 320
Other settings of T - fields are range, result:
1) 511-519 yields 183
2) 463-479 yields 336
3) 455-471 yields 324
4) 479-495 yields 369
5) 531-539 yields 333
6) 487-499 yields 341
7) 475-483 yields 355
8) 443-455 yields 338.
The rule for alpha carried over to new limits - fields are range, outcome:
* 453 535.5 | 305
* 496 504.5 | 296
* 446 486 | 343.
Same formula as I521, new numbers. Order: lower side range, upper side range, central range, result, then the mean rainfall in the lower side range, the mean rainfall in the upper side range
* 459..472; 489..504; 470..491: -0.123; 328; 320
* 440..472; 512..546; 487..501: -0.086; 332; 288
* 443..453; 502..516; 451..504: -0.229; 337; 213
